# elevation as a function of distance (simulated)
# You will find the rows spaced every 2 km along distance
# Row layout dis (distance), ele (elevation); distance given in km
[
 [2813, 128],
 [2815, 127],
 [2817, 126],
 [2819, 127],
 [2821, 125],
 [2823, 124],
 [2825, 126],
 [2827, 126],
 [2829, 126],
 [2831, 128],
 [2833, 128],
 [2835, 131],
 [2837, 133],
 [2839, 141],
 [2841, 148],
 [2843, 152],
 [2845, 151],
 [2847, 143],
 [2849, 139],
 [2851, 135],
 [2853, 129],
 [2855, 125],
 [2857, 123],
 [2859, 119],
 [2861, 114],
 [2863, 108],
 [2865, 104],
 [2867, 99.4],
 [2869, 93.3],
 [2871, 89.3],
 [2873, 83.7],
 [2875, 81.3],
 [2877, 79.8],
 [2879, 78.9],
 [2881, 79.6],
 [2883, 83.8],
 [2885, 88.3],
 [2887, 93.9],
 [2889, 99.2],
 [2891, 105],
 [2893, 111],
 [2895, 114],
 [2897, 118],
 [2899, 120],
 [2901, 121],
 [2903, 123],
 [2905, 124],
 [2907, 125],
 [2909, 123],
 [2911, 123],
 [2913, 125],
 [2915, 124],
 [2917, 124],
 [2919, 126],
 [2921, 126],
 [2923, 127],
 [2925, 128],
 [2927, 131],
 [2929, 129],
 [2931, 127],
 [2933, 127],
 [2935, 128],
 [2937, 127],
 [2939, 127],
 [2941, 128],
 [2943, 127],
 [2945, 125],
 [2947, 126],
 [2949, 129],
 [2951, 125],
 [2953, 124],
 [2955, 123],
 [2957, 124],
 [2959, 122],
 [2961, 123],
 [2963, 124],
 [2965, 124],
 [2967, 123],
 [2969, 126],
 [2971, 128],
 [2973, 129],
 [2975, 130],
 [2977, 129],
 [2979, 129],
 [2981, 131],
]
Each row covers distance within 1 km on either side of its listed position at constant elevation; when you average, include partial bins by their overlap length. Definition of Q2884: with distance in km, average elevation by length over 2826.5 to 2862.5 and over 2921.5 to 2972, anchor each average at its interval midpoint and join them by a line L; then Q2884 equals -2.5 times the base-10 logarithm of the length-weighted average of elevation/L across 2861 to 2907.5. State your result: 0.27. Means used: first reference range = 133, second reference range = 126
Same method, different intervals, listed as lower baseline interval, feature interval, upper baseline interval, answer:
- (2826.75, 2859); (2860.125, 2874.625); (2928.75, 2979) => 0.33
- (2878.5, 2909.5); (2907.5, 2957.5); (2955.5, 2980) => -0.08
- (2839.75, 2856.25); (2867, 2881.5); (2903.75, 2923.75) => 0.49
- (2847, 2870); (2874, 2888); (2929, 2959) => 0.40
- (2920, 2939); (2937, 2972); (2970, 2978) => 0.03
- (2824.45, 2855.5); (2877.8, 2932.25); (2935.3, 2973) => 0.13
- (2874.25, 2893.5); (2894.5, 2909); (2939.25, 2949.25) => -0.20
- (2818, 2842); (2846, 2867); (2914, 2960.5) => 0.06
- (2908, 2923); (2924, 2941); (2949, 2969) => -0.03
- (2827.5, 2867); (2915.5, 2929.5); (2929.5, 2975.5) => 0.00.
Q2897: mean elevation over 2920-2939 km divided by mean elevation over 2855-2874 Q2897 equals 1.22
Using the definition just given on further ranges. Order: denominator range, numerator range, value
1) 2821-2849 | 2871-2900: 0.71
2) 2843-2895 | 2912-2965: 1.17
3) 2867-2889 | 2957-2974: 1.44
